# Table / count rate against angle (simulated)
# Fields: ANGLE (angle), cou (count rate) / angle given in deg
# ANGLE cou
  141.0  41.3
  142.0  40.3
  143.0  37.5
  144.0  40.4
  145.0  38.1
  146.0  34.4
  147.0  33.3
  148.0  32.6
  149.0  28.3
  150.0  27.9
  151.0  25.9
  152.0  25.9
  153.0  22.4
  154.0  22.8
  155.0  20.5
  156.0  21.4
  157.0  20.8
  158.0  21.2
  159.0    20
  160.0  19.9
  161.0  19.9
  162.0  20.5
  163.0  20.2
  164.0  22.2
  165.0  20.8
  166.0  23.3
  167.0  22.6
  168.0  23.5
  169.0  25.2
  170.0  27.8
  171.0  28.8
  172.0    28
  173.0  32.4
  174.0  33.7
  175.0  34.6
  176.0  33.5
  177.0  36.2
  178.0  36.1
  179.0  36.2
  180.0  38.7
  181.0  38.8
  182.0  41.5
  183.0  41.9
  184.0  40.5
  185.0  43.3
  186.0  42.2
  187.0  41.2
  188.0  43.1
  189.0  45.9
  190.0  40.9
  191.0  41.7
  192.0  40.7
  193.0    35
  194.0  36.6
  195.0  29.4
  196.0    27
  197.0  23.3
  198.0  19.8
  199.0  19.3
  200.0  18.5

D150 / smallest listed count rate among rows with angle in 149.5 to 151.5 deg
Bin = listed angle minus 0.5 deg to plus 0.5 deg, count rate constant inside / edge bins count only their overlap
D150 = 25.9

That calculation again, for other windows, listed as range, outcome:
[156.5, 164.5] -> 19.9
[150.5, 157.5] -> 20.5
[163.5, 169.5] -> 20.8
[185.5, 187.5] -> 41.2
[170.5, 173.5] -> 28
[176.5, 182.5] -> 36.1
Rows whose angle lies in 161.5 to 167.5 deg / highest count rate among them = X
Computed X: 23.3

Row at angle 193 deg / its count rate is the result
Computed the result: 35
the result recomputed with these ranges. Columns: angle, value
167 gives 22.6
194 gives 36.6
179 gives 36.2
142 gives 40.3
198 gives 19.8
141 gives 41.3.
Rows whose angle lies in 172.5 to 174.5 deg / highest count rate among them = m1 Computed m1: 33.7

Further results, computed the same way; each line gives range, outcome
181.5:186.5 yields 43.3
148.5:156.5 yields 28.3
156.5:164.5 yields 22.2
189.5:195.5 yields 41.7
